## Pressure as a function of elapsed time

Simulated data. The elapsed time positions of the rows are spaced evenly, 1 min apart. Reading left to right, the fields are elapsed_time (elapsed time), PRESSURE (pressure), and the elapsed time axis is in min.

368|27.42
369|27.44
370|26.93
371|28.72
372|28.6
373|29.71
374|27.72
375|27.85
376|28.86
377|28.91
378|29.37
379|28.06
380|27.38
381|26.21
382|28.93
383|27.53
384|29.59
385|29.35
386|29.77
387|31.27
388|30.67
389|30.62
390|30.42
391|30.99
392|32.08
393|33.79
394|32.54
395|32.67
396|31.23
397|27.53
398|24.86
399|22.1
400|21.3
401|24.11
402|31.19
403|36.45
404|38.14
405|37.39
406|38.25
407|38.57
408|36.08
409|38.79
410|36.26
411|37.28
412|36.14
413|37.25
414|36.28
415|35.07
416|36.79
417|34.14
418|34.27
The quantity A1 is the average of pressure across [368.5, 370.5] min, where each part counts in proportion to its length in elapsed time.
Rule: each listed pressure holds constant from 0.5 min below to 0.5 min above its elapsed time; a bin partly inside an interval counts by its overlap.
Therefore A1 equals 27.2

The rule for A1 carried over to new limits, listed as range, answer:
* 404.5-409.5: 37.8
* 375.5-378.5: 29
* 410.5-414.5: 36.7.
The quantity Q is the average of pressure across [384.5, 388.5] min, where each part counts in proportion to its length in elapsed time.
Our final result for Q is 30.3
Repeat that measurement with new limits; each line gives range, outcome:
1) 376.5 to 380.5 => 28.4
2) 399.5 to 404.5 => 30.2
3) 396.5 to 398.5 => 26.2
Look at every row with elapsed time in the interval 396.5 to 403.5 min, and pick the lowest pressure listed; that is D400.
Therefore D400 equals 21.3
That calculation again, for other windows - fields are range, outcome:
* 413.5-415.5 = 35.07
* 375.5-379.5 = 28.06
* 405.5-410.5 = 36.08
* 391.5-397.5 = 27.53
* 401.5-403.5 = 31.19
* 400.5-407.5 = 24.11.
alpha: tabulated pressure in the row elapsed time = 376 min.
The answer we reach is 28.86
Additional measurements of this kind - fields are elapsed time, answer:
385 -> 29.35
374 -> 27.72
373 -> 29.71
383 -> 27.53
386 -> 29.77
